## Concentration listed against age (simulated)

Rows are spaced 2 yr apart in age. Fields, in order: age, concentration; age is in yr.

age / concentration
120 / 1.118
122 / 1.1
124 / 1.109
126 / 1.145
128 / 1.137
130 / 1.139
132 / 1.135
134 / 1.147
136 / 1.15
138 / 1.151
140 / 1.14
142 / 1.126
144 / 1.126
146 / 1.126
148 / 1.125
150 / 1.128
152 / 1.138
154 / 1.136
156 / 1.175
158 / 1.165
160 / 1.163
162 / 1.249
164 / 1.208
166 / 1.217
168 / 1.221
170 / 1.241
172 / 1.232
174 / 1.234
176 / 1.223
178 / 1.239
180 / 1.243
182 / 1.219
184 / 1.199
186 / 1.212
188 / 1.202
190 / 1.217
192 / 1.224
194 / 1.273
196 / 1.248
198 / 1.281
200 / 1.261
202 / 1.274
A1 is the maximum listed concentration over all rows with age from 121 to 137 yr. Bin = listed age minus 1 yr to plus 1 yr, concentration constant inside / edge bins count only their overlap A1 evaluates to 1.15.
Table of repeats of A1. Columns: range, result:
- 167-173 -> 1.241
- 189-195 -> 1.273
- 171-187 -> 1.243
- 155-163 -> 1.249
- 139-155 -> 1.14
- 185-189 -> 1.212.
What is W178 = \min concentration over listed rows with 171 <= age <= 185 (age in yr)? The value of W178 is 1.199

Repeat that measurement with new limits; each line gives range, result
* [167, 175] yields 1.221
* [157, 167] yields 1.163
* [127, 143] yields 1.126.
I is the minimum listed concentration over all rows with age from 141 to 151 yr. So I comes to 1.125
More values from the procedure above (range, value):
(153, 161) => 1.136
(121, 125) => 1.1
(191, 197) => 1.224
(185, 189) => 1.202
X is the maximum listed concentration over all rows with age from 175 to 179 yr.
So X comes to 1.239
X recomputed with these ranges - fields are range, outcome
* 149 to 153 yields 1.138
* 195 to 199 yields 1.281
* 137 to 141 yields 1.151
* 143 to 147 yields 1.126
